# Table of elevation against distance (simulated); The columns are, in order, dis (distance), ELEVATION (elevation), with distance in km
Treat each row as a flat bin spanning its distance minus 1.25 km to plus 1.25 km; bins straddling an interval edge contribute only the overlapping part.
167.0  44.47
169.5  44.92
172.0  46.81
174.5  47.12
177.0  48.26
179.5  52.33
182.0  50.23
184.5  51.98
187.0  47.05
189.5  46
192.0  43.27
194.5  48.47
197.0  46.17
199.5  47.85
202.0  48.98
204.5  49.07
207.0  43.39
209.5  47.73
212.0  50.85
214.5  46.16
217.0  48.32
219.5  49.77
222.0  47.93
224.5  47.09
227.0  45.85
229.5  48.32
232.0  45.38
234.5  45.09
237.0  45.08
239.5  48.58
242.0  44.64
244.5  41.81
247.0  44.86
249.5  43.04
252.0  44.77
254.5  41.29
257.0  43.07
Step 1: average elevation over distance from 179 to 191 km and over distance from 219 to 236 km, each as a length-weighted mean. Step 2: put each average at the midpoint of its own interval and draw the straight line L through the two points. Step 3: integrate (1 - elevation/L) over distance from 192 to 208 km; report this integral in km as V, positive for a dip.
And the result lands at 0.4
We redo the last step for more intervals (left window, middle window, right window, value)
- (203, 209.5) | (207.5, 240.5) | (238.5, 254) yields -1.2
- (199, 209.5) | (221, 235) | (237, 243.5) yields 0.0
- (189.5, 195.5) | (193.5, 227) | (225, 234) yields -1.2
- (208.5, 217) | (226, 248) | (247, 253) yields 0.0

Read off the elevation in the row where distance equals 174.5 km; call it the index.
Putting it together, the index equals 47.12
